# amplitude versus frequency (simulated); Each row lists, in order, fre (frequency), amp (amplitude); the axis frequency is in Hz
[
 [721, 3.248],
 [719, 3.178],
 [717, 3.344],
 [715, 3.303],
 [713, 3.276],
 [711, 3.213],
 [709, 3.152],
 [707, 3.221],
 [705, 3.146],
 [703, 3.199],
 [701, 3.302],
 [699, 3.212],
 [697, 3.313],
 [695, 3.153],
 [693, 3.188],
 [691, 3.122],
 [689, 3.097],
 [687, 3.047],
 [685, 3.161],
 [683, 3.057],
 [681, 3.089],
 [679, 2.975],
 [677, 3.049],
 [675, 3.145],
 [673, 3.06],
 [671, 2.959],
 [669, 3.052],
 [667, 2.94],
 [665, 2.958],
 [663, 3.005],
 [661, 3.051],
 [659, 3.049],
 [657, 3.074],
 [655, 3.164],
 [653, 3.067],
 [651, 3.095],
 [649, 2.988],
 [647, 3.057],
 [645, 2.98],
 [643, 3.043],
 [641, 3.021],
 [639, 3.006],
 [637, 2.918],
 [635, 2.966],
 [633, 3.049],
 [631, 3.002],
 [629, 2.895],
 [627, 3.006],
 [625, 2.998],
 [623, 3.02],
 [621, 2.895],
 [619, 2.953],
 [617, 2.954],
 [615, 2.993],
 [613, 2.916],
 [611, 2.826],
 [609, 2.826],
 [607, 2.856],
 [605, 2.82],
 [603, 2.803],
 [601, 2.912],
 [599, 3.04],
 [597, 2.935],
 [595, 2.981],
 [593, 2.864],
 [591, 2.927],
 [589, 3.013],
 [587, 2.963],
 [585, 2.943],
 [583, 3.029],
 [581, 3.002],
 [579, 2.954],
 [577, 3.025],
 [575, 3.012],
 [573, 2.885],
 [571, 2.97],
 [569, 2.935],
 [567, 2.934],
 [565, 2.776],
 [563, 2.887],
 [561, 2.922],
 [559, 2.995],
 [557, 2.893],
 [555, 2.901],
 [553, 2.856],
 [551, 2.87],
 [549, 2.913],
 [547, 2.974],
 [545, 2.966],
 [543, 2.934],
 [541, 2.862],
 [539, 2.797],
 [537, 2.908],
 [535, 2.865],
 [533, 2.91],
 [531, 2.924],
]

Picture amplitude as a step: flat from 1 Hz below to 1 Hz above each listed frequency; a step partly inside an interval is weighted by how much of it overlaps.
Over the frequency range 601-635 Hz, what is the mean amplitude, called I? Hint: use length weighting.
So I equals 2.93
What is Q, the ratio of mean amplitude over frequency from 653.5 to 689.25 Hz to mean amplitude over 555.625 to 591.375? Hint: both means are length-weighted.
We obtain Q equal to 1.03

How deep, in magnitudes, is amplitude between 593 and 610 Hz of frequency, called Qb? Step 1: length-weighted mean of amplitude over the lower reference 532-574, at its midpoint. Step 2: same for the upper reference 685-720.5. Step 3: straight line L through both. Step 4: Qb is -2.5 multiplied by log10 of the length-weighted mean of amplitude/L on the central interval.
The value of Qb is 0.039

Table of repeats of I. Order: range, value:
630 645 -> 3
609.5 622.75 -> 2.92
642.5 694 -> 3.06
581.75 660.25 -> 2.97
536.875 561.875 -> 2.91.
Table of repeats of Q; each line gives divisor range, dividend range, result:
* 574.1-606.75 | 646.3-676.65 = 1.03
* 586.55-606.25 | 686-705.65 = 1.09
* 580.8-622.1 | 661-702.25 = 1.06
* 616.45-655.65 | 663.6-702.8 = 1.03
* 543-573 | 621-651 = 1.03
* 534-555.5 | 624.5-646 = 1.03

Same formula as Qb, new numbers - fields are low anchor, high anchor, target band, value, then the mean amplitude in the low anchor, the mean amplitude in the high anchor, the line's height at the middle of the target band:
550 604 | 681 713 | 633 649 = 0.02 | 2.93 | 3.17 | 3.06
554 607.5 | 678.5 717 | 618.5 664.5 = 0.02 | 2.93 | 3.18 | 3.06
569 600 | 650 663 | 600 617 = 0.05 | 2.97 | 3.08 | 3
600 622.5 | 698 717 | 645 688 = 0.01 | 2.89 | 3.23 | 3.09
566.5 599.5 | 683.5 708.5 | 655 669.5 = 0.03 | 2.96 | 3.18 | 3.11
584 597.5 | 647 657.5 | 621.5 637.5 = 0.02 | 2.95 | 3.08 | 3.03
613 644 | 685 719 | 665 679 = 0.03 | 2.98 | 3.2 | 3.11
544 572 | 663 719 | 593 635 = 0.03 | 2.91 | 3.14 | 3.01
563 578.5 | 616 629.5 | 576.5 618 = 0.01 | 2.93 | 2.96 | 2.95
